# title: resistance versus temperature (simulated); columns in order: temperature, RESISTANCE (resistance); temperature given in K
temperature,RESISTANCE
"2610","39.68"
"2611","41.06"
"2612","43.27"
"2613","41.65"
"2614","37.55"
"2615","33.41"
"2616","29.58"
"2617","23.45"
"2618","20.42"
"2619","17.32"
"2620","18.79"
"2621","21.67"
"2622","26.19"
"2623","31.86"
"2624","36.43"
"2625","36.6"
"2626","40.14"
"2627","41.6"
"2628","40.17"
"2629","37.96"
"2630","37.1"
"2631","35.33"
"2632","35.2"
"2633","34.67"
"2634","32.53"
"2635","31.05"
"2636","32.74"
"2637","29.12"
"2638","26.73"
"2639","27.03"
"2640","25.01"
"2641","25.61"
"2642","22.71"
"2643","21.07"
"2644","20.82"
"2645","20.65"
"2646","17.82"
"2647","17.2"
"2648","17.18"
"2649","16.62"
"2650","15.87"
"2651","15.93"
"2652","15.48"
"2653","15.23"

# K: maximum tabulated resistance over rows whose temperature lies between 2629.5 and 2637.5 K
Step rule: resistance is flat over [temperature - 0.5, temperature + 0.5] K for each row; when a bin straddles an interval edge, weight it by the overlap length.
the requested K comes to 37.1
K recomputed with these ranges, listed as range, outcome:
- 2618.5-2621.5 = 21.67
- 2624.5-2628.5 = 41.6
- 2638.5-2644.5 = 27.03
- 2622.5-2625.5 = 36.6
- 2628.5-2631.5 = 37.96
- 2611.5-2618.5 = 43.27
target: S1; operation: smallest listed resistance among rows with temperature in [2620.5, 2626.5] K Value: 21.67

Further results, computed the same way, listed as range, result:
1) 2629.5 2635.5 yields 31.05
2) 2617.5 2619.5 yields 17.32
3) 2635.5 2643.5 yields 21.07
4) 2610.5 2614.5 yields 37.55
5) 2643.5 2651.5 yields 15.87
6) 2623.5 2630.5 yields 36.43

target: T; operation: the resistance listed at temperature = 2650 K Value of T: 15.87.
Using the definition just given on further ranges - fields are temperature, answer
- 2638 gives 26.73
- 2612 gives 43.27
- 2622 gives 26.19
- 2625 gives 36.6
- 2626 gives 40.14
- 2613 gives 41.65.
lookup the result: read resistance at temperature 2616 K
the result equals 29.58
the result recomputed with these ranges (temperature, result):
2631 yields 35.33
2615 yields 33.41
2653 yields 15.23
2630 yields 37.1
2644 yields 20.82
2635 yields 31.05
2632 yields 35.2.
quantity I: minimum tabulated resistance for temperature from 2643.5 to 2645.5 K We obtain 20.65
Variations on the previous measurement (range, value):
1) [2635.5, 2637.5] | 29.12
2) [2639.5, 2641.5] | 25.01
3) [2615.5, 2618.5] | 20.42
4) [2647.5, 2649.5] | 16.62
